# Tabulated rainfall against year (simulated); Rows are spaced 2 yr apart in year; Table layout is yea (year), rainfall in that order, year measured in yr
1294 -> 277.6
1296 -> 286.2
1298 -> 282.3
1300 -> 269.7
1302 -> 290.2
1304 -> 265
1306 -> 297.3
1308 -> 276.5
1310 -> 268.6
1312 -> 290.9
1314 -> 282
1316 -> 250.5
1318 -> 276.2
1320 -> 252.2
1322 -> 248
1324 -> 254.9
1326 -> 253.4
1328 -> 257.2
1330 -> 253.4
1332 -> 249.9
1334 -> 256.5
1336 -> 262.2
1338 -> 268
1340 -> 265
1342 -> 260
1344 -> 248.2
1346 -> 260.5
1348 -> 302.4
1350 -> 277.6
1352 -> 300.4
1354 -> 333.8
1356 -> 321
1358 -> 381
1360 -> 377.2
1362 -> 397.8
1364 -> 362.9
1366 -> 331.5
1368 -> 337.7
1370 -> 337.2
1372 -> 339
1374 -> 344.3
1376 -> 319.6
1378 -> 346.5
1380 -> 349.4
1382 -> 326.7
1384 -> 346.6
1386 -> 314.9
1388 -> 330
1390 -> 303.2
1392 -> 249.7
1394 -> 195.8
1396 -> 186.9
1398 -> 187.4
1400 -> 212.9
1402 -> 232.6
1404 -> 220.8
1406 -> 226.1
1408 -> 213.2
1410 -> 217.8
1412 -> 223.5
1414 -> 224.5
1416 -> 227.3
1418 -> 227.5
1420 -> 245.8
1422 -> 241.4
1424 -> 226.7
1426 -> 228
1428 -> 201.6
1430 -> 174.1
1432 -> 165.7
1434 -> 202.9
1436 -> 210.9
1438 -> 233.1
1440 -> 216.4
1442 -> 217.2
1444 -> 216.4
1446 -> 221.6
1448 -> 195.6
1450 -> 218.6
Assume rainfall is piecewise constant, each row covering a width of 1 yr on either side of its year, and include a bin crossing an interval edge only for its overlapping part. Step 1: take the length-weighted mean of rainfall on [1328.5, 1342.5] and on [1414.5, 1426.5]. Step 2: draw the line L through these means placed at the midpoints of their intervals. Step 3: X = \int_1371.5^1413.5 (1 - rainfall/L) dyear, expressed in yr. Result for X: -4.8 yr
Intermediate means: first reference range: 259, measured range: 269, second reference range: 233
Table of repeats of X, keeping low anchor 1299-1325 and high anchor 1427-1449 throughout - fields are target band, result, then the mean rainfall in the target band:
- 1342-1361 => -4.47 yr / 309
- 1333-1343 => -0.20 yr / 262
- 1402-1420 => -0.44 yr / 224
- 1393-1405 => 1.02 yr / 206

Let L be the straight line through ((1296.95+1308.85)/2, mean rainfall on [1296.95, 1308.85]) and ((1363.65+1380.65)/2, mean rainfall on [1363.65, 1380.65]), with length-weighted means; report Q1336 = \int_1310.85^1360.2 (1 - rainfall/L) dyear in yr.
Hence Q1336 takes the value 5.0 yr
